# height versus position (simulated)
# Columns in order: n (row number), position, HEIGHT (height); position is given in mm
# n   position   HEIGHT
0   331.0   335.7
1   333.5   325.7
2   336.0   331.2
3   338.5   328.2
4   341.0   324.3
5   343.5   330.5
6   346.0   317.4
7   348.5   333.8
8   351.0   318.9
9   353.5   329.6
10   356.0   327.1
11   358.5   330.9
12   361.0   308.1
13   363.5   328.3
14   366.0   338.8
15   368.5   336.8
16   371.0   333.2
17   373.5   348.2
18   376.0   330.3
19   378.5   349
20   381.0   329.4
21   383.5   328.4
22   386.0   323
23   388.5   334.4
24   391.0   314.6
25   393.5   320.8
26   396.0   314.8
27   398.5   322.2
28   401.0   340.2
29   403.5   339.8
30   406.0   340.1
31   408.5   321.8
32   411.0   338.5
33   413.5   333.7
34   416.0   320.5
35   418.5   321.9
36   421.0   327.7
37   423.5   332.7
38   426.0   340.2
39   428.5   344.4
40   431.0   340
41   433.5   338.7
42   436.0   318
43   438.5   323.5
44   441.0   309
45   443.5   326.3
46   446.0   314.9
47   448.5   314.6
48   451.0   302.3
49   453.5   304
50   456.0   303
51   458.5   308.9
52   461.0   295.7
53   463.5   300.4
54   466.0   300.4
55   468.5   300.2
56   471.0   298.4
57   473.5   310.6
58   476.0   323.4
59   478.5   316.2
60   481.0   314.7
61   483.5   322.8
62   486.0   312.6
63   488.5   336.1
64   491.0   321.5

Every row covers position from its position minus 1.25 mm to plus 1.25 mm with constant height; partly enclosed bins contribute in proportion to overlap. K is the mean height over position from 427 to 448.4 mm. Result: 326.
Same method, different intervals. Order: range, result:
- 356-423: 330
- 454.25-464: 302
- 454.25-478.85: 305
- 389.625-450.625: 327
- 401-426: 332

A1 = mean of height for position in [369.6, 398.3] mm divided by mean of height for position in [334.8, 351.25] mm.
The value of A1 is 1.0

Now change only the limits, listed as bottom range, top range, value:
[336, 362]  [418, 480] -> 0.97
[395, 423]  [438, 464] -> 0.94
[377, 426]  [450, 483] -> 0.93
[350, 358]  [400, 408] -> 1.04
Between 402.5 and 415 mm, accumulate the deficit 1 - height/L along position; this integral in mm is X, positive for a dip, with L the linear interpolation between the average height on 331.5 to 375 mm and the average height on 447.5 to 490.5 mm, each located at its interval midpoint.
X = -0.6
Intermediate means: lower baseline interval 329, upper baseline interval 310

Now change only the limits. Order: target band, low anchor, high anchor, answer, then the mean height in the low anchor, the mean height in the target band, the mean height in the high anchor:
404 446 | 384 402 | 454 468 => -2.1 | 324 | 330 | 302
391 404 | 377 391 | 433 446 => 0.1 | 331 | 326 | 321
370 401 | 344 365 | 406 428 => -0.2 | 325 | 329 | 331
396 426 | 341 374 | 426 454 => -0.5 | 329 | 331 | 323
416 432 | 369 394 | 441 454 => -0.7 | 332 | 333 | 313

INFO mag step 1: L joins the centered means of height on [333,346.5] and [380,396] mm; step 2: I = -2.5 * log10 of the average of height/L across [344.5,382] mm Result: -0.017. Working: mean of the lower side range 327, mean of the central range 331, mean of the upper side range 324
